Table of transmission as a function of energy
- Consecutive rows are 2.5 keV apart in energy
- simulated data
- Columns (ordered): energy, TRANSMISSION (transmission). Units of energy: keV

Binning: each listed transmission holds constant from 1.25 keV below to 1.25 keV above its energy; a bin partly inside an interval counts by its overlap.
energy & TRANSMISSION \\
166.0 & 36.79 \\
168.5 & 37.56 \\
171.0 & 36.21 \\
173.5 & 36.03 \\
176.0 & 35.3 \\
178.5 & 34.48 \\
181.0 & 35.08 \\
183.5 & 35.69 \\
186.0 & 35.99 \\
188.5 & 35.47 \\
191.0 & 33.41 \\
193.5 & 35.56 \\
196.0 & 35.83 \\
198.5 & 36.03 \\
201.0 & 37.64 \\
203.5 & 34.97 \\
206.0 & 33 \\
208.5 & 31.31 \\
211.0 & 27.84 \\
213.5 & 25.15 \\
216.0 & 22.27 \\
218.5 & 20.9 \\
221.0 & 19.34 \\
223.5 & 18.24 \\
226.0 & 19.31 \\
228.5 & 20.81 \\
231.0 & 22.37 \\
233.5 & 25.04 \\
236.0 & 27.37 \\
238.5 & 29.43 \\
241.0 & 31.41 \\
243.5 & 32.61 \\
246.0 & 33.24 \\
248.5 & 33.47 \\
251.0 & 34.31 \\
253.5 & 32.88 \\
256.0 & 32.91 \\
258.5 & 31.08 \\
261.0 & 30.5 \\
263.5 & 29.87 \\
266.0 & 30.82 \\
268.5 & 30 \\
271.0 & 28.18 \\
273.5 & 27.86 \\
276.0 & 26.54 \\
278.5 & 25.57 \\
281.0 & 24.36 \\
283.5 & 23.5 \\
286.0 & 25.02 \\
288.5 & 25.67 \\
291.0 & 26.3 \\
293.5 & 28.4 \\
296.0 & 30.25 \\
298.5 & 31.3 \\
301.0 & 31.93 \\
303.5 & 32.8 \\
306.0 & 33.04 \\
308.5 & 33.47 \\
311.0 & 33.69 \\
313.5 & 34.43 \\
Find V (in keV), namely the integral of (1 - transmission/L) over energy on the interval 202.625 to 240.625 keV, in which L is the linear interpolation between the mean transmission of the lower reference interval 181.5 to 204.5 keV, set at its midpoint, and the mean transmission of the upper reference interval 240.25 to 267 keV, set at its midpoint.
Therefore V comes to 9.8 keV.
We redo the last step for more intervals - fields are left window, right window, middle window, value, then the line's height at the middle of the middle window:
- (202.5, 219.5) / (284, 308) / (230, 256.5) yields -1.85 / 28.5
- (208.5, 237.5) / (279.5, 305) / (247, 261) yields -4.15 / 25.2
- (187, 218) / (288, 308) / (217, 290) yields 8.89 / 31.1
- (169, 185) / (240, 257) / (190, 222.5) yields 4.18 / 34.5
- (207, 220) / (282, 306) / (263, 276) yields -0.67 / 27.6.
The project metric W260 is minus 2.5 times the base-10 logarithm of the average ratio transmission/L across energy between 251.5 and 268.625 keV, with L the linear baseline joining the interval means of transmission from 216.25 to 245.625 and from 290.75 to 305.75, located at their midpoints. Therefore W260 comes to -0.159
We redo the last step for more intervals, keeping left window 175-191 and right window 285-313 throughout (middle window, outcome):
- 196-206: -0.041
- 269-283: 0.180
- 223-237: 0.431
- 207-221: 0.328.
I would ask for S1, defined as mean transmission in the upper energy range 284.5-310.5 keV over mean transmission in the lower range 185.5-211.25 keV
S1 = 0.87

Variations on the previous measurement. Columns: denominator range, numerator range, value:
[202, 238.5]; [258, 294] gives 1.10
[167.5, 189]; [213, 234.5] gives 0.60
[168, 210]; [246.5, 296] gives 0.82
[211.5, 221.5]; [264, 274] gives 1.30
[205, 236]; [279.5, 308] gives 1.20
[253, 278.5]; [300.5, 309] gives 1.10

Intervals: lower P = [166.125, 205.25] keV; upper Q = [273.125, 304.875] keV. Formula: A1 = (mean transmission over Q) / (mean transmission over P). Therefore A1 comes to 0.8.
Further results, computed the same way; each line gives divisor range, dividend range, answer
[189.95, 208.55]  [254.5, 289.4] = 0.80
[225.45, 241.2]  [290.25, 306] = 1.22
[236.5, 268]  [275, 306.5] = 0.88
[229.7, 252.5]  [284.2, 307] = 0.98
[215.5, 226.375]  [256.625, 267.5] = 1.54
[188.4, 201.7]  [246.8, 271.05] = 0.89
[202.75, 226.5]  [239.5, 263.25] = 1.28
